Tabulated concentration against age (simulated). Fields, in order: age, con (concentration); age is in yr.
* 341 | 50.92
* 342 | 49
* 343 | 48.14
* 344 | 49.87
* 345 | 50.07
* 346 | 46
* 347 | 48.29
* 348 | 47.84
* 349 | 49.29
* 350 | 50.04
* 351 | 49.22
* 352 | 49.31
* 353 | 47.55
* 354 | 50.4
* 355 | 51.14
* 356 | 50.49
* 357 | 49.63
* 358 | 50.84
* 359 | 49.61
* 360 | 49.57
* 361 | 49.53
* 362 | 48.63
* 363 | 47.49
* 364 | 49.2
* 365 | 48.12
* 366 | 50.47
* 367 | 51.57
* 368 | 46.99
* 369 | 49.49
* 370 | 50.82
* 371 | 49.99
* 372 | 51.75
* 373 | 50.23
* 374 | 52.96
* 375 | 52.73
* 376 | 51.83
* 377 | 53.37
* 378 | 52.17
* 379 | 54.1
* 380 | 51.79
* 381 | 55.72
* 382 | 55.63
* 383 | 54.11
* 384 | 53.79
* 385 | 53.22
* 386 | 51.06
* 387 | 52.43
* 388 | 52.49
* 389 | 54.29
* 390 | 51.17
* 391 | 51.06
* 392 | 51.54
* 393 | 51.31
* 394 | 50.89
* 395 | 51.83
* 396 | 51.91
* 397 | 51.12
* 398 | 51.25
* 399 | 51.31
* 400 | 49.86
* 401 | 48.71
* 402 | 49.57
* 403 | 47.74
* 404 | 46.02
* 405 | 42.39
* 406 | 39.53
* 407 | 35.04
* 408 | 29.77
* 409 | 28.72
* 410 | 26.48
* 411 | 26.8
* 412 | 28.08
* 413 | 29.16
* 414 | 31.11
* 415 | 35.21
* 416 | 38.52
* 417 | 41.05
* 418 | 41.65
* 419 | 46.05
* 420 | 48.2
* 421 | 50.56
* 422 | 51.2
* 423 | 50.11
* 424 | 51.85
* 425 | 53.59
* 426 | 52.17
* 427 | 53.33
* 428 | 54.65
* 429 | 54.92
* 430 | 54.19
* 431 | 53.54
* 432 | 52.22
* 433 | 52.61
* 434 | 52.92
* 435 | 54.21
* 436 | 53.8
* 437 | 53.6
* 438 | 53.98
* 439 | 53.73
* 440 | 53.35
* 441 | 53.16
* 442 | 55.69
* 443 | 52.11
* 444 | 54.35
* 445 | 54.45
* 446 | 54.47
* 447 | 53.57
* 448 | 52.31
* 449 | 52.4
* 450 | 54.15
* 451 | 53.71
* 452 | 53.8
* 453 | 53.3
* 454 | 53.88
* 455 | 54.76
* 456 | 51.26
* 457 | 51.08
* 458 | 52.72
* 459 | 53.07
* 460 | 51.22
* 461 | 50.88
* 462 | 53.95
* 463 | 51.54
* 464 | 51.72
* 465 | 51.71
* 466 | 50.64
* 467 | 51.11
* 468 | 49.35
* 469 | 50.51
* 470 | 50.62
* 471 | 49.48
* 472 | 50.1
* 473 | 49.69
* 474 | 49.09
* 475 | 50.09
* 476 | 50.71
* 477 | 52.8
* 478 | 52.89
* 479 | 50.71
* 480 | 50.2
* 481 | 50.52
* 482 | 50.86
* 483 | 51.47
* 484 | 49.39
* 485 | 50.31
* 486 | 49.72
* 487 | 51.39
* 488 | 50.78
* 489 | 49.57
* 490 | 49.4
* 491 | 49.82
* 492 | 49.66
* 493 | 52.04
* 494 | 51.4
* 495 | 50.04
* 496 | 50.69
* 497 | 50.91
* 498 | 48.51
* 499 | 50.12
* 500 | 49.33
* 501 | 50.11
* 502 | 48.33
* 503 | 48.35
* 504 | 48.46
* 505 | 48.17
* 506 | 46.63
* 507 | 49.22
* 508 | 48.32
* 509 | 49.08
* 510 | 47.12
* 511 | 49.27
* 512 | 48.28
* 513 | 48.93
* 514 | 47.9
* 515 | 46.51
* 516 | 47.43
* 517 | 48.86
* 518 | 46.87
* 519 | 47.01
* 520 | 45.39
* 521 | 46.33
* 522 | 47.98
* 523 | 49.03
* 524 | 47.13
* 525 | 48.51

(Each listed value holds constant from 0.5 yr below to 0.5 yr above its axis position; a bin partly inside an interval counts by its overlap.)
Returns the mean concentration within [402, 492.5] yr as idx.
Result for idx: 49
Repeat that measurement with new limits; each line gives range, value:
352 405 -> 50.9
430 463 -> 53.2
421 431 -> 52.8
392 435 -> 45.6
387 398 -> 51.8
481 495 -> 50.4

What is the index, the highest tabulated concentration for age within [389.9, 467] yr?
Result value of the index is 55.69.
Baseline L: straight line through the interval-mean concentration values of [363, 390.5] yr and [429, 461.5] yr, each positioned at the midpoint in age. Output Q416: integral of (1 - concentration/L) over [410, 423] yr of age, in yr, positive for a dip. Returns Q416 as 3.4 yr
